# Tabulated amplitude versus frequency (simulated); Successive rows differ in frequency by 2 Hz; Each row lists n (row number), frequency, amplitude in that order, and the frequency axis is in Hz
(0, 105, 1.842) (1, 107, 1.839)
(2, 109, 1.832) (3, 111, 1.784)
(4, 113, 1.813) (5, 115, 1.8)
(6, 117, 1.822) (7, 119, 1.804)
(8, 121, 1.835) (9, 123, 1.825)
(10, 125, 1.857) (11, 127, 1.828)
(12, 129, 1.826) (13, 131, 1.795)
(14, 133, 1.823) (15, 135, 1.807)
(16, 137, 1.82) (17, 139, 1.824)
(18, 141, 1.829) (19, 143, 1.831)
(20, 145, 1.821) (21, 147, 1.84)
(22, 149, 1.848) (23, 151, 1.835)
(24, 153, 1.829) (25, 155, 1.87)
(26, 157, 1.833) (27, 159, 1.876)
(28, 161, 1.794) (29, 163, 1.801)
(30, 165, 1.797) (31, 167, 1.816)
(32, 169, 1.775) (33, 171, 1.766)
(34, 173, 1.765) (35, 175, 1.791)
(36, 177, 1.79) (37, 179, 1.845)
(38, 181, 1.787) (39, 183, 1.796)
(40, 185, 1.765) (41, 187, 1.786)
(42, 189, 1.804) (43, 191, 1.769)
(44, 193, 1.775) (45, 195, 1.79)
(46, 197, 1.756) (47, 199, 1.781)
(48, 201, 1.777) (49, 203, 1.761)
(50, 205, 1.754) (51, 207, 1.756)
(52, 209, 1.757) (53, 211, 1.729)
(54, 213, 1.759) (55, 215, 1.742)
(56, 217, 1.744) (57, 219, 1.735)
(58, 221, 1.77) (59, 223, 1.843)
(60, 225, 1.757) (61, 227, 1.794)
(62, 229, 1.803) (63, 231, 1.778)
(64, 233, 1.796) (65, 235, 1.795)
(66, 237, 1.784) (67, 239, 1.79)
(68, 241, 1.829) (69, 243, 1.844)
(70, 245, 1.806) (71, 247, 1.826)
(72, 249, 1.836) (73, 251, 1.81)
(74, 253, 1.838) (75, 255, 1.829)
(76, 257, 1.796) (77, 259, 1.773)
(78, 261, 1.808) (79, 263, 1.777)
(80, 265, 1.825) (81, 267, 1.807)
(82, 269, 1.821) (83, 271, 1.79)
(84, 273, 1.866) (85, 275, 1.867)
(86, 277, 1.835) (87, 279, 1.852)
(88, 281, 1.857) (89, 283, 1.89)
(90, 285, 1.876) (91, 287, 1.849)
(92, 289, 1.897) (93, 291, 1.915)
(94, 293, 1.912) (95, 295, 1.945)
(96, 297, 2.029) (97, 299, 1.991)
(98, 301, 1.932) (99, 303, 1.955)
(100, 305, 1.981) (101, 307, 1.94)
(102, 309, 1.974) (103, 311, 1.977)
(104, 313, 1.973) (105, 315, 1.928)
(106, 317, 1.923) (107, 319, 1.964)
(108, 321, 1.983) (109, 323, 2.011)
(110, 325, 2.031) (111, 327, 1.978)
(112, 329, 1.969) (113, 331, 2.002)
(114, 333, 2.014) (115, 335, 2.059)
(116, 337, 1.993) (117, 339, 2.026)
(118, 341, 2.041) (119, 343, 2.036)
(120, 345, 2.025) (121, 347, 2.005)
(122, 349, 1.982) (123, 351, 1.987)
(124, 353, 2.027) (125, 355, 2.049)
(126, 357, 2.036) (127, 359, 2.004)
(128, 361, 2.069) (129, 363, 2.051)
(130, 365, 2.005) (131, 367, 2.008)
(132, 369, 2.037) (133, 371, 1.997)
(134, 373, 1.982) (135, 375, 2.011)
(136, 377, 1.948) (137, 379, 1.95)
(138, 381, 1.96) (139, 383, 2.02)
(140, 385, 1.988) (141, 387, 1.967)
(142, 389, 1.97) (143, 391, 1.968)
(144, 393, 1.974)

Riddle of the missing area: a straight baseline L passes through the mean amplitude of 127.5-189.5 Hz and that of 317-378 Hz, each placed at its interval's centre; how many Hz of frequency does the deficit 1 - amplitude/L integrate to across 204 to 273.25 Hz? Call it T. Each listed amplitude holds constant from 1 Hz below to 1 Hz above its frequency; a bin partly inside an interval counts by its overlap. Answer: 3.8 Hz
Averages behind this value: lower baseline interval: 1.81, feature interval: 1.79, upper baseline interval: 2.01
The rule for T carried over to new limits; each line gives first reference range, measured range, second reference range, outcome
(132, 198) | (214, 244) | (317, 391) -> 1.40 Hz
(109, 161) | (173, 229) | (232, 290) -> 1.58 Hz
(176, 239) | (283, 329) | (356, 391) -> -1.03 Hz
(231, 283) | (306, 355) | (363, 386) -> -1.69 Hz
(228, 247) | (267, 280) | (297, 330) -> 0.32 Hz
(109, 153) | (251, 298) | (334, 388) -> 2.08 Hz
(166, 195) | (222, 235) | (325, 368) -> 0.42 Hz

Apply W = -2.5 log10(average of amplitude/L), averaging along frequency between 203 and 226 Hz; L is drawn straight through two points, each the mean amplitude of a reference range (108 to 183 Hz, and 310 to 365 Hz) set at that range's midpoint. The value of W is 0.07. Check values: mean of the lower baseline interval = 1.82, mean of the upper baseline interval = 2.01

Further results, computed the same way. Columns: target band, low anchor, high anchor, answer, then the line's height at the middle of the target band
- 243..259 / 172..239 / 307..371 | 0.02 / 1.85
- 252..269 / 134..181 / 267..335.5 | 0.05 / 1.9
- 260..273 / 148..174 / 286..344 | 0.07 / 1.92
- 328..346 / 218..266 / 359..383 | -0.04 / 1.95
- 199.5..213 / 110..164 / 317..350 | 0.08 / 1.89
